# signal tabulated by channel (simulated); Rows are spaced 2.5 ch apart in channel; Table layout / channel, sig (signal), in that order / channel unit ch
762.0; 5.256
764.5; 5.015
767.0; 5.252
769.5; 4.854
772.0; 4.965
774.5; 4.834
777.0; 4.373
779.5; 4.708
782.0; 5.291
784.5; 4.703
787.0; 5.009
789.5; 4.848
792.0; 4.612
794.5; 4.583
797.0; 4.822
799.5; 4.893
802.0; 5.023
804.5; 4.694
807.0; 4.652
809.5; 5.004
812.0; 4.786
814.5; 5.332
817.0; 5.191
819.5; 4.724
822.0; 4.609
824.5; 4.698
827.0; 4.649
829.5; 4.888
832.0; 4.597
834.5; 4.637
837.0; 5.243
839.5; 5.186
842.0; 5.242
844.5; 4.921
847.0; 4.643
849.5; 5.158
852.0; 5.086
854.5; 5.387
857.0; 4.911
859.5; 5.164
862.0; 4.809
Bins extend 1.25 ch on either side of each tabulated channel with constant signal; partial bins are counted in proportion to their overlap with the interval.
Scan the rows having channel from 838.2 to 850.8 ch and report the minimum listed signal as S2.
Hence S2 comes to 4.643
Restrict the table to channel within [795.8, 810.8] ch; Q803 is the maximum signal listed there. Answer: 5.023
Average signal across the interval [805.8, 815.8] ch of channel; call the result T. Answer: 4.95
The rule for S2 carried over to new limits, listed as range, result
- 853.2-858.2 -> 4.911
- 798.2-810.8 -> 4.652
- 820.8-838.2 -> 4.597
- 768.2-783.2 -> 4.373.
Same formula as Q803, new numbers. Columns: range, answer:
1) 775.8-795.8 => 5.291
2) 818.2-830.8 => 4.888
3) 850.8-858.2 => 5.387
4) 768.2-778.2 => 4.965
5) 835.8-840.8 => 5.243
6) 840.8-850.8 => 5.242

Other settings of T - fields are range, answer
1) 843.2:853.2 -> 4.95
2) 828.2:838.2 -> 4.84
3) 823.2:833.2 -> 4.71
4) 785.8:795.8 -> 4.76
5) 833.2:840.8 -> 5.02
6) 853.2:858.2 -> 5.15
